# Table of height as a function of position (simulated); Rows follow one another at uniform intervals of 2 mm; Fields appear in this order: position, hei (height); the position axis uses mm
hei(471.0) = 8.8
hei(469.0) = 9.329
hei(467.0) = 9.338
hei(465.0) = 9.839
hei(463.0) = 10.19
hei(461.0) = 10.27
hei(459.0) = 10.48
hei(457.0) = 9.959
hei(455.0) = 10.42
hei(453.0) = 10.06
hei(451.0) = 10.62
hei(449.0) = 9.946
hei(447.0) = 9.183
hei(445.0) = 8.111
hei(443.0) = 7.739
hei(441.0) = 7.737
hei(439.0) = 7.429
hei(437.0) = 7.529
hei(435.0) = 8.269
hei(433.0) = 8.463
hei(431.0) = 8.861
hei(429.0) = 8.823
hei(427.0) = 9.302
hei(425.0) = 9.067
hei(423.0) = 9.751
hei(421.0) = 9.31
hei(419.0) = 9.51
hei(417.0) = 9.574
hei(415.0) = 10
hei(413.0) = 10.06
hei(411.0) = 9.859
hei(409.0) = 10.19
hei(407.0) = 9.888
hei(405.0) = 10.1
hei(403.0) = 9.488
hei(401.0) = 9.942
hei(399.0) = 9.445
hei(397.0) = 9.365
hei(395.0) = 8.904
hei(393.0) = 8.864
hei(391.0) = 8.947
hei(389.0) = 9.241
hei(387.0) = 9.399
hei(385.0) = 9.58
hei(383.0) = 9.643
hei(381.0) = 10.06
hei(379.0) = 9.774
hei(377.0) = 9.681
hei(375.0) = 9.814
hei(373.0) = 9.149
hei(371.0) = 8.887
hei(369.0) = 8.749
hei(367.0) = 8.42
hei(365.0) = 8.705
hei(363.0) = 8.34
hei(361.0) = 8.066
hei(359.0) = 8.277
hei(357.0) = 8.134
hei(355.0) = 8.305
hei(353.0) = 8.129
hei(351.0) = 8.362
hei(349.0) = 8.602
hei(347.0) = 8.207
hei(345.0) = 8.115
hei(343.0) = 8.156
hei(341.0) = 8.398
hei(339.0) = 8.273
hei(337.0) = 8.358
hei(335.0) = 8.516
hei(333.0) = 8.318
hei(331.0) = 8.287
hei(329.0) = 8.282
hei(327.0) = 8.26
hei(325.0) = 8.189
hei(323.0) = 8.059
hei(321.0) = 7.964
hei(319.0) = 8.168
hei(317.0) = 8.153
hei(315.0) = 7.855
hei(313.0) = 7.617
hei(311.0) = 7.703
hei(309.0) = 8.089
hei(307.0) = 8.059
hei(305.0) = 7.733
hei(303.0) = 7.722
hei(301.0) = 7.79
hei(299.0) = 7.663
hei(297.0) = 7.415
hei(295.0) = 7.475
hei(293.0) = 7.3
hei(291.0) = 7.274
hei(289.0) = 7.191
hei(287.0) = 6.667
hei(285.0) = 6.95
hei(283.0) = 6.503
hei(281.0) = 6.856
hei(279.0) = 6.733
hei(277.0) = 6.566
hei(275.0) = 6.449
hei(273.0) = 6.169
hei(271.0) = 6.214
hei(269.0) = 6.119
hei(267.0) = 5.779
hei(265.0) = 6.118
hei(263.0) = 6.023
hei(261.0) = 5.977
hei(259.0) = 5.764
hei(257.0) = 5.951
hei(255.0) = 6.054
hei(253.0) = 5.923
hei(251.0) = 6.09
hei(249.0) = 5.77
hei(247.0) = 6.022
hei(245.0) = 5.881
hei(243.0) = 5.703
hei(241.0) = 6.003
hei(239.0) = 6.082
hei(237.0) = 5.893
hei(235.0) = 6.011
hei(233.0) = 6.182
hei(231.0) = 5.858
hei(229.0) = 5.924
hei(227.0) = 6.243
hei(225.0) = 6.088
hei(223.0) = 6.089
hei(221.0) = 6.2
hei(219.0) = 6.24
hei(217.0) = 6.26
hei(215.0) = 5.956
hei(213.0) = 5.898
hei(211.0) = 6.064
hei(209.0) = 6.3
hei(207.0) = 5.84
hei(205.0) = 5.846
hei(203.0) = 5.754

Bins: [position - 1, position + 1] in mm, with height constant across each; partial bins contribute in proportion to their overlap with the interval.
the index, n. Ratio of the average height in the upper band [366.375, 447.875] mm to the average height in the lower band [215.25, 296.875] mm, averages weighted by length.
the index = 1.5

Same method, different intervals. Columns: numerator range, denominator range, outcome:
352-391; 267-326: 1.23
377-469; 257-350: 1.27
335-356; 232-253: 1.39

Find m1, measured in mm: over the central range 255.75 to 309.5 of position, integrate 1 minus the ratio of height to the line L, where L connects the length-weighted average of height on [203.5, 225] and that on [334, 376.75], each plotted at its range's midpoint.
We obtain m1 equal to 3.3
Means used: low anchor 6.06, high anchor 8.5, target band 6.82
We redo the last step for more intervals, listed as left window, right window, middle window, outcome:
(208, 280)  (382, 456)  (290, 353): -4.5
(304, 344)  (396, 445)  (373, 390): -1.7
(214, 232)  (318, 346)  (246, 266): 2.3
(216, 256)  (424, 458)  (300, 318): -2.1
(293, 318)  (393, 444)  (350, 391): -1.8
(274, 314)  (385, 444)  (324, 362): -1.1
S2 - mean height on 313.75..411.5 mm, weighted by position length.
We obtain 8.81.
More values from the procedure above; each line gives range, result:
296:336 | 7.99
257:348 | 7.39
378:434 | 9.48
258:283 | 6.24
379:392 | 9.5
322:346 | 8.27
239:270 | 5.95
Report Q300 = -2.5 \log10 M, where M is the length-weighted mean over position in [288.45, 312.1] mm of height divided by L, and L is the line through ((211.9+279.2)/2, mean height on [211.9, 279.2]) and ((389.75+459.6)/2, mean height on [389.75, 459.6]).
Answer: -0.09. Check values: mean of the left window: 6.06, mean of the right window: 9.28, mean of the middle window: 7.63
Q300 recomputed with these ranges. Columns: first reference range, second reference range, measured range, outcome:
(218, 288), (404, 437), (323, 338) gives -0.09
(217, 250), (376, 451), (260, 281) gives 0.07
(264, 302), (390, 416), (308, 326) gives -0.05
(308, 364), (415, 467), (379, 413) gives -0.09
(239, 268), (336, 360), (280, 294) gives -0.03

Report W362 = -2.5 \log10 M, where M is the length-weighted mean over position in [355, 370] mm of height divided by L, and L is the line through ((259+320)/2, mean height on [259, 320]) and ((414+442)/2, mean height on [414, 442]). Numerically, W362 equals -0.051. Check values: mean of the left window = 7.06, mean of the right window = 8.83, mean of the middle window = 8.38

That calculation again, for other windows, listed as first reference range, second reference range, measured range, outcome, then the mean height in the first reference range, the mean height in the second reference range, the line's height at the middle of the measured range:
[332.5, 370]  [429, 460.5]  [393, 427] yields -0.102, 8.34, 9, 8.76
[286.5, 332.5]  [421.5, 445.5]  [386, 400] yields -0.116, 7.8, 8.45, 8.24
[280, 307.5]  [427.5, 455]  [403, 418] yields -0.174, 7.32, 8.75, 8.45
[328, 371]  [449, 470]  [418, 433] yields 0.039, 8.35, 10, 9.52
